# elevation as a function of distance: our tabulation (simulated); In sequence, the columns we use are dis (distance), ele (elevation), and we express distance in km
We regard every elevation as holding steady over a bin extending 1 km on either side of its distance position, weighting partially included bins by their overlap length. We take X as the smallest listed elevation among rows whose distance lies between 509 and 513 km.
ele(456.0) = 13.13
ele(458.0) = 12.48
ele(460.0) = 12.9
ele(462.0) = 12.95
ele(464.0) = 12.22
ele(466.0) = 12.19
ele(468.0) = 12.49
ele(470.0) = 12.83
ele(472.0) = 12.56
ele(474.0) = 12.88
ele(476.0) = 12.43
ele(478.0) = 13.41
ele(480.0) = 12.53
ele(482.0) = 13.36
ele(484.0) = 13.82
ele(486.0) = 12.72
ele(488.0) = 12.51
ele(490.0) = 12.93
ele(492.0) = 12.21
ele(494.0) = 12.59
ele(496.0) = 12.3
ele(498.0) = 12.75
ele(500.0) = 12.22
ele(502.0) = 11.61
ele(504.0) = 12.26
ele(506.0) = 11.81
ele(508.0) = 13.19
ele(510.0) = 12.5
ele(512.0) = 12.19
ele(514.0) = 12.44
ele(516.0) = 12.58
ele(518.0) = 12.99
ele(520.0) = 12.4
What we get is 12.19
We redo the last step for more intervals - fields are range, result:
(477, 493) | 12.21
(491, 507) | 11.61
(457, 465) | 12.22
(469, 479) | 12.43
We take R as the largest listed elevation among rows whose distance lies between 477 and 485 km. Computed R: 13.82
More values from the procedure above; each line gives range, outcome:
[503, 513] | 13.19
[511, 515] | 12.44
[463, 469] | 12.49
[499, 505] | 12.26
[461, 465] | 12.95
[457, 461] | 12.9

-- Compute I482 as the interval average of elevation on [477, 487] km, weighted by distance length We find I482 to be 13.2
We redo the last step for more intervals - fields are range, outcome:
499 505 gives 12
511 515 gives 12.3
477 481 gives 13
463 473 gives 12.5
